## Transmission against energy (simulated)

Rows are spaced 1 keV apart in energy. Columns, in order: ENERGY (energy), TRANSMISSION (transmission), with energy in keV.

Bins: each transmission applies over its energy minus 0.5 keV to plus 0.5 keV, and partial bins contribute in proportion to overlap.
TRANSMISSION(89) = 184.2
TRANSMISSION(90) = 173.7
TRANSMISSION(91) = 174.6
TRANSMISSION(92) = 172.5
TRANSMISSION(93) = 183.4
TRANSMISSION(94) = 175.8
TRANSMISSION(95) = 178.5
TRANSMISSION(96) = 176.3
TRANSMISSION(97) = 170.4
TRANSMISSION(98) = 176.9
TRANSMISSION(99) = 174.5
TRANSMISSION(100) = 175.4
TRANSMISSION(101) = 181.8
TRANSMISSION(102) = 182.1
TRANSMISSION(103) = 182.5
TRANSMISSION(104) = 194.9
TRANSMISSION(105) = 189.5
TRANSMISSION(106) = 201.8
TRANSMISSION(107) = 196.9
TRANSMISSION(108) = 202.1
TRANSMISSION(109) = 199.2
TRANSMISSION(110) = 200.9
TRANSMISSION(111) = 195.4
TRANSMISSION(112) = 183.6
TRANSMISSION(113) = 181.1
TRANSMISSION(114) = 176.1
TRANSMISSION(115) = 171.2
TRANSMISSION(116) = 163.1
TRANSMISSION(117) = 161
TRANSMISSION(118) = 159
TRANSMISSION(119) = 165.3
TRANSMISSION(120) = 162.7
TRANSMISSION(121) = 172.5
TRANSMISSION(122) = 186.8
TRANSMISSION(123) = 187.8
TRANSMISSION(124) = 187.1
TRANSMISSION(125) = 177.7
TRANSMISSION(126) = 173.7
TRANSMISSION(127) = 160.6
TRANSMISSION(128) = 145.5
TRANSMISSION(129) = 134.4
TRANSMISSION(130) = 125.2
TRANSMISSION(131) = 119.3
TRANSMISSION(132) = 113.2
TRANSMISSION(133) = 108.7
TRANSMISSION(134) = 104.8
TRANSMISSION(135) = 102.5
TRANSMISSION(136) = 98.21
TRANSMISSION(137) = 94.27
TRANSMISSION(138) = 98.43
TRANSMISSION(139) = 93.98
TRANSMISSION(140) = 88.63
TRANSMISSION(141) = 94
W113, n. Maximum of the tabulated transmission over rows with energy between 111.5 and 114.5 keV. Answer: 183.6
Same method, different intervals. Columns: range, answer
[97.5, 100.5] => 176.9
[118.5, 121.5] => 172.5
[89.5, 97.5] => 183.4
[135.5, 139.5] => 98.43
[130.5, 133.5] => 119.3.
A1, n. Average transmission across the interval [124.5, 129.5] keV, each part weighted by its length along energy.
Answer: 158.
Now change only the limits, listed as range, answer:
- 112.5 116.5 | 173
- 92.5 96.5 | 178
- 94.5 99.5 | 175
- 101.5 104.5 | 186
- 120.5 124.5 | 184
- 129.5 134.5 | 114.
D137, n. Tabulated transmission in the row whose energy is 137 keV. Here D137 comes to 94.27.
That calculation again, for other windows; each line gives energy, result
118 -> 159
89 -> 184.2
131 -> 119.3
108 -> 202.1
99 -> 174.5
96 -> 176.3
